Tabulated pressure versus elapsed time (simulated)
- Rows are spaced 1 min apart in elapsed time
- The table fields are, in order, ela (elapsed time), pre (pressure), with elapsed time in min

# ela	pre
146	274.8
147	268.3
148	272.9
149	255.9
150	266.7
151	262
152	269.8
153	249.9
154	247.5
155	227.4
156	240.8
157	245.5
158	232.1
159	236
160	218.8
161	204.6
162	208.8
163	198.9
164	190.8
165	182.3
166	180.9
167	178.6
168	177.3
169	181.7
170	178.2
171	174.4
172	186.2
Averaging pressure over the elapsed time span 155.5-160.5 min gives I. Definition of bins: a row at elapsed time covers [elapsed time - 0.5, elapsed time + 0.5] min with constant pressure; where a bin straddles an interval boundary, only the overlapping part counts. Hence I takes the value 235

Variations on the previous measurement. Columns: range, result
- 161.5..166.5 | 192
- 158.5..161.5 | 220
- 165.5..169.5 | 180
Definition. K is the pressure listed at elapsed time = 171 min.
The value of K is 174.4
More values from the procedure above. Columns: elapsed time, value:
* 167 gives 178.6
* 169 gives 181.7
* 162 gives 208.8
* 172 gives 186.2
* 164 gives 190.8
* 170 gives 178.2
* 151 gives 262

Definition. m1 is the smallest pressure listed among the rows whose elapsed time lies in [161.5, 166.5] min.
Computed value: 180.9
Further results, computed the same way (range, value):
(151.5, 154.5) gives 247.5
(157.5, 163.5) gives 198.9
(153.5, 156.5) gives 227.4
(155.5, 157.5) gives 240.8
